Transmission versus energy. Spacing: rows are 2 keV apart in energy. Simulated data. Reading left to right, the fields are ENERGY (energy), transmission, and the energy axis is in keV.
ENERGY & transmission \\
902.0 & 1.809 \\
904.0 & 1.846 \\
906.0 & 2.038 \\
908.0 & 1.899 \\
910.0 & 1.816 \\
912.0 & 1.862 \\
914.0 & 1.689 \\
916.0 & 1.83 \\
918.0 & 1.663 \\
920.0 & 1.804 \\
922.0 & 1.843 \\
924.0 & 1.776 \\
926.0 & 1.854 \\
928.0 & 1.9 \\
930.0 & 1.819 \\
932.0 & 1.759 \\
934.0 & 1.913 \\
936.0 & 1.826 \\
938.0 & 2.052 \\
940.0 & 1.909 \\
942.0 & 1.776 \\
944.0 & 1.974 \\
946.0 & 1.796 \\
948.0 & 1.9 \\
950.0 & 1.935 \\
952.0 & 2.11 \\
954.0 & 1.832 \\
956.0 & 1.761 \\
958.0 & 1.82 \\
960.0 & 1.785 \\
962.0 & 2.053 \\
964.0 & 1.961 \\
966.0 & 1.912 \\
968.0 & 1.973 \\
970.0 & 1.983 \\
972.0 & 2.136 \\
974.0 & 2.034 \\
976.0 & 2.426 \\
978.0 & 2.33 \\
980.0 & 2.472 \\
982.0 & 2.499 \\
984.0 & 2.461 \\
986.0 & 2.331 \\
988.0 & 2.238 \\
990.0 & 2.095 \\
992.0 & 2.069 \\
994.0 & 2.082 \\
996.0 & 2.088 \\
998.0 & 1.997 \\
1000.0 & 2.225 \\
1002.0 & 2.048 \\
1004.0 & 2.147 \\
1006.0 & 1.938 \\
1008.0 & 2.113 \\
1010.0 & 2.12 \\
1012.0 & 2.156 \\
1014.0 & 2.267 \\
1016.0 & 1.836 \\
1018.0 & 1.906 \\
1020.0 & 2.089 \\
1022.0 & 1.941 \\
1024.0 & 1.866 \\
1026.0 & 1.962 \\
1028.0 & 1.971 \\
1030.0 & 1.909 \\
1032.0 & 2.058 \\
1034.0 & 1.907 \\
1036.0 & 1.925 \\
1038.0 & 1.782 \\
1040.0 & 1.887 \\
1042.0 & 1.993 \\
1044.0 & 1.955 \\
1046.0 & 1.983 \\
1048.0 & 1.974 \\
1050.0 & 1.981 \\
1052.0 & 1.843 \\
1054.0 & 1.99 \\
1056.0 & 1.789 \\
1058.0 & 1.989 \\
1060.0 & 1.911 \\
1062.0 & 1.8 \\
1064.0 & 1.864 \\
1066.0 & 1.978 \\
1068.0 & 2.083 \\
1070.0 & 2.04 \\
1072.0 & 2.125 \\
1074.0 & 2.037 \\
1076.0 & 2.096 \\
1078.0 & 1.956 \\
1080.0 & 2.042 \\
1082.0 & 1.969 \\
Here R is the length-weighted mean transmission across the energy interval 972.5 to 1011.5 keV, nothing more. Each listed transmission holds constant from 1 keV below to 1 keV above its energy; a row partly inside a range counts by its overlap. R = 2.19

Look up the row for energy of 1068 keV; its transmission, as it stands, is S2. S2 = 2.083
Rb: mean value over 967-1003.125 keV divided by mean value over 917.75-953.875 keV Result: 1.2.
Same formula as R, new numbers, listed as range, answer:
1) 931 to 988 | 2.03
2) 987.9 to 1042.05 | 2.02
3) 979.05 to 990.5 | 2.36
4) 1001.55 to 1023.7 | 2.05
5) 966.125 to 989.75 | 2.24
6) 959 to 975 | 1.98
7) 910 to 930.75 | 1.8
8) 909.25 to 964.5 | 1.86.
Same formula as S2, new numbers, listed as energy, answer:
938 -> 2.052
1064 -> 1.864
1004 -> 2.147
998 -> 1.997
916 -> 1.83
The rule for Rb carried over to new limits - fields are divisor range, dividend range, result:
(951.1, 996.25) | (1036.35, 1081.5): 0.93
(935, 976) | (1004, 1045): 1.02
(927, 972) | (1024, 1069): 1.02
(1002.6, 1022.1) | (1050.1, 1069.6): 0.94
